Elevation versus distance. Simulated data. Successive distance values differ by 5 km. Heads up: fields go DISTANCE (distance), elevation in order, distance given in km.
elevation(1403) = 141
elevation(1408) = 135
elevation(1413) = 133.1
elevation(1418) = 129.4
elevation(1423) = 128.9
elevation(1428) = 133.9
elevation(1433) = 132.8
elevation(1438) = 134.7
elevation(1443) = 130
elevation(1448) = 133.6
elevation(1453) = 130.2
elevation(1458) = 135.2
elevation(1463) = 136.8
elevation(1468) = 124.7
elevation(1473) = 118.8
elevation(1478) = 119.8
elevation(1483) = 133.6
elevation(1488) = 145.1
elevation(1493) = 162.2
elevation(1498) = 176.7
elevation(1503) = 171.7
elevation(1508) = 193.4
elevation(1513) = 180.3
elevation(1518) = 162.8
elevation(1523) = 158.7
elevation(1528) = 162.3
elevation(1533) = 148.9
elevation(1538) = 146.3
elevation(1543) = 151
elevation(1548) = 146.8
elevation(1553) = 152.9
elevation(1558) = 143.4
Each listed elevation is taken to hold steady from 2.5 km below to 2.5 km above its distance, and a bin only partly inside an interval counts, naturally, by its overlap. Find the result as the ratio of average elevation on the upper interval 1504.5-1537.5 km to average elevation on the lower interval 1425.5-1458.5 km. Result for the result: 1.25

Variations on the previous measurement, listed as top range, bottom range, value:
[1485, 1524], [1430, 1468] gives 1.27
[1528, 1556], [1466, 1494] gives 1.13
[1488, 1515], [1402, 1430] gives 1.31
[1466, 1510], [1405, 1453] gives 1.13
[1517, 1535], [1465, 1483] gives 1.28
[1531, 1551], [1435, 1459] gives 1.12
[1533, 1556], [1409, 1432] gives 1.13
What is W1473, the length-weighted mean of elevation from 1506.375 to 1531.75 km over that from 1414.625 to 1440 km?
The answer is 1.29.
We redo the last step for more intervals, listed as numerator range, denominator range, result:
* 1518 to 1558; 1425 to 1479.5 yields 1.17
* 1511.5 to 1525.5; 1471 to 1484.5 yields 1.35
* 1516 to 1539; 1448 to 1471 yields 1.19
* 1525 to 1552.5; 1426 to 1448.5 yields 1.14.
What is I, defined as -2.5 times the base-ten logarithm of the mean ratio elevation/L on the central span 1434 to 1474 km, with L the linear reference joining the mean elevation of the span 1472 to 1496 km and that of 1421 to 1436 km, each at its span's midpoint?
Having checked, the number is 0.03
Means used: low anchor 132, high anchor 138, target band 131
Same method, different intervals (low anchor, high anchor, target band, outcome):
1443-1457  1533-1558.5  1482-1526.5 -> -0.174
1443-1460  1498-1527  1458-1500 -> 0.090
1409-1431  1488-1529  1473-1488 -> 0.223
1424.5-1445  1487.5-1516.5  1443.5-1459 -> 0.080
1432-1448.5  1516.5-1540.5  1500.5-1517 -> -0.195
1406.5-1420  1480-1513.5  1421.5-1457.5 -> 0.080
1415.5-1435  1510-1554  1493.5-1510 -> -0.187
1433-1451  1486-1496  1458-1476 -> 0.130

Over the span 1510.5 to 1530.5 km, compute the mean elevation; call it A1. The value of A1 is 166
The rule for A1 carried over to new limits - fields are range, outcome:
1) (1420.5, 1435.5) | 132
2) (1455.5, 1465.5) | 136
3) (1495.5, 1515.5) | 181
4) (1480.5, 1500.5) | 154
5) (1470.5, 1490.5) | 129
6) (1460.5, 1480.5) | 125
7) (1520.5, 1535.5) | 157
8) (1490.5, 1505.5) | 170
